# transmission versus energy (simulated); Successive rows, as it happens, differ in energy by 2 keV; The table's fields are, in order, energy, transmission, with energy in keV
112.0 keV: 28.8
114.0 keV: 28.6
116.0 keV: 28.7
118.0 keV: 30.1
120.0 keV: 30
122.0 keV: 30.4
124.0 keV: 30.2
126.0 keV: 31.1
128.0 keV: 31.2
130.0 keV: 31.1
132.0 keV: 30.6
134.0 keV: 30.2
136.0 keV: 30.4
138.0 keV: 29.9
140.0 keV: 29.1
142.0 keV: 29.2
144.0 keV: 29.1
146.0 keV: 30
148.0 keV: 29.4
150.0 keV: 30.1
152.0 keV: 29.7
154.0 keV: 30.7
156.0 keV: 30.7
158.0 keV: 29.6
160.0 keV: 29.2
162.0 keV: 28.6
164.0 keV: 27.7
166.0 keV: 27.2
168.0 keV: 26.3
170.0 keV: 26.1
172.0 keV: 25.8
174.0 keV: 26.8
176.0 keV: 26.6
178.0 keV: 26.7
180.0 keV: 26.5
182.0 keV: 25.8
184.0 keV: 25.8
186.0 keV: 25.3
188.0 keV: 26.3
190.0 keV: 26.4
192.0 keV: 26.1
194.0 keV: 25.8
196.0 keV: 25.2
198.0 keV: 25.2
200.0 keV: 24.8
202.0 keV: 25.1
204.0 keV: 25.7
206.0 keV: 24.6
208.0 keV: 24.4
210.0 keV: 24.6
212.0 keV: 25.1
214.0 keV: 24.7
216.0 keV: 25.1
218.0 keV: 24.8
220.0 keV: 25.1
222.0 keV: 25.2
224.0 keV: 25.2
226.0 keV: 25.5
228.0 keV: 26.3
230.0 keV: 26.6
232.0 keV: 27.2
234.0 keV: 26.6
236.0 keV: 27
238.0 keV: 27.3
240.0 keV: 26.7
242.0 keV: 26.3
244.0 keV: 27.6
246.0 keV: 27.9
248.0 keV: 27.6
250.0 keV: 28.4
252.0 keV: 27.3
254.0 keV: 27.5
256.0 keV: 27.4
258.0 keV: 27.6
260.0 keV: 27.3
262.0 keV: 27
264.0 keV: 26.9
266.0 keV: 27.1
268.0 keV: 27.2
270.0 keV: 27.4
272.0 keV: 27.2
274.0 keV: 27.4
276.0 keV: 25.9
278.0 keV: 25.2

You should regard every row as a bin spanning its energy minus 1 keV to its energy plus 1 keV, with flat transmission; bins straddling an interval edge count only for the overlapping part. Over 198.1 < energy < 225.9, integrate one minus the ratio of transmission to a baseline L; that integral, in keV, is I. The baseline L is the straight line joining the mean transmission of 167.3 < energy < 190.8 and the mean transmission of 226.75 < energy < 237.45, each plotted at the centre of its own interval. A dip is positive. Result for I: 1.6 keV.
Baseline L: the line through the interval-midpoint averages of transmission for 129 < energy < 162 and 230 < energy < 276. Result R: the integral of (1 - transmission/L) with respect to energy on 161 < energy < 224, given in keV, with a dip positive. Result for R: 6.5 keV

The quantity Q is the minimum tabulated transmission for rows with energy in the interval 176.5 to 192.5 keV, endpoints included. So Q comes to 25.3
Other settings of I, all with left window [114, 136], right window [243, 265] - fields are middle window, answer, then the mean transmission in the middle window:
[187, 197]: 1.0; 26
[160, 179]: 1.5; 27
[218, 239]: 1.4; 26.1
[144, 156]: -0.1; 30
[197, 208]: 1.4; 25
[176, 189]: 1.3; 26.1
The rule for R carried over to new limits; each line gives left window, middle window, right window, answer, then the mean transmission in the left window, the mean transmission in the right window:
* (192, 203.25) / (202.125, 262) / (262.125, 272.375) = -0.1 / 25.3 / 27.1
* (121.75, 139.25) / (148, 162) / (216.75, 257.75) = -0.1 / 30.6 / 26.7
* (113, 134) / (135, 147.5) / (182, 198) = -0.3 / 30.2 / 25.8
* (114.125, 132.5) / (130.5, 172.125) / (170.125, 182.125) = -1.3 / 30.3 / 26.4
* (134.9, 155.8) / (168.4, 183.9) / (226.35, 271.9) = 1.5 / 29.8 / 27.2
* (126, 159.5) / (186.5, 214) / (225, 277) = 3.1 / 30.1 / 27.1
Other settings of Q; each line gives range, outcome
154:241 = 24.4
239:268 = 26.3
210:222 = 24.6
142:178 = 25.8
